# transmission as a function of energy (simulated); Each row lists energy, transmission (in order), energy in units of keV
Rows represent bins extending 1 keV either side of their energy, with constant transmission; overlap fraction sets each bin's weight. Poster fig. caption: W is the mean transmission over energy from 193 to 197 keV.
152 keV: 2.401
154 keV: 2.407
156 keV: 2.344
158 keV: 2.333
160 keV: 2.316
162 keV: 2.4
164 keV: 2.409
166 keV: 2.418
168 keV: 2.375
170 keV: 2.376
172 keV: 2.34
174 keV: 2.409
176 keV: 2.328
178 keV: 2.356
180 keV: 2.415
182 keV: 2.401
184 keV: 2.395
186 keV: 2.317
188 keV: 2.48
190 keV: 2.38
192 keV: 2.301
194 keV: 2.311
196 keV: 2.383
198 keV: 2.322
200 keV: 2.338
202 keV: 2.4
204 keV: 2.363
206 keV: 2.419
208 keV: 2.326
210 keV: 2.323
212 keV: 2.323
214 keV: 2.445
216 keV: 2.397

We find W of 2.35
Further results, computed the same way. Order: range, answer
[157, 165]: 2.36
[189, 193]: 2.34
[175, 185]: 2.38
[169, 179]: 2.36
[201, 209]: 2.38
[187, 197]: 2.37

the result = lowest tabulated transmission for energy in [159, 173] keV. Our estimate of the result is 2.316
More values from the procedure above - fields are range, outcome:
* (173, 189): 2.317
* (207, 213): 2.323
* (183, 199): 2.301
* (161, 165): 2.4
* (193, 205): 2.311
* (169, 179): 2.328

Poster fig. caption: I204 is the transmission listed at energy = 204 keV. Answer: 2.363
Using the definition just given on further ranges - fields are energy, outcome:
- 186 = 2.317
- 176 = 2.328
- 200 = 2.338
